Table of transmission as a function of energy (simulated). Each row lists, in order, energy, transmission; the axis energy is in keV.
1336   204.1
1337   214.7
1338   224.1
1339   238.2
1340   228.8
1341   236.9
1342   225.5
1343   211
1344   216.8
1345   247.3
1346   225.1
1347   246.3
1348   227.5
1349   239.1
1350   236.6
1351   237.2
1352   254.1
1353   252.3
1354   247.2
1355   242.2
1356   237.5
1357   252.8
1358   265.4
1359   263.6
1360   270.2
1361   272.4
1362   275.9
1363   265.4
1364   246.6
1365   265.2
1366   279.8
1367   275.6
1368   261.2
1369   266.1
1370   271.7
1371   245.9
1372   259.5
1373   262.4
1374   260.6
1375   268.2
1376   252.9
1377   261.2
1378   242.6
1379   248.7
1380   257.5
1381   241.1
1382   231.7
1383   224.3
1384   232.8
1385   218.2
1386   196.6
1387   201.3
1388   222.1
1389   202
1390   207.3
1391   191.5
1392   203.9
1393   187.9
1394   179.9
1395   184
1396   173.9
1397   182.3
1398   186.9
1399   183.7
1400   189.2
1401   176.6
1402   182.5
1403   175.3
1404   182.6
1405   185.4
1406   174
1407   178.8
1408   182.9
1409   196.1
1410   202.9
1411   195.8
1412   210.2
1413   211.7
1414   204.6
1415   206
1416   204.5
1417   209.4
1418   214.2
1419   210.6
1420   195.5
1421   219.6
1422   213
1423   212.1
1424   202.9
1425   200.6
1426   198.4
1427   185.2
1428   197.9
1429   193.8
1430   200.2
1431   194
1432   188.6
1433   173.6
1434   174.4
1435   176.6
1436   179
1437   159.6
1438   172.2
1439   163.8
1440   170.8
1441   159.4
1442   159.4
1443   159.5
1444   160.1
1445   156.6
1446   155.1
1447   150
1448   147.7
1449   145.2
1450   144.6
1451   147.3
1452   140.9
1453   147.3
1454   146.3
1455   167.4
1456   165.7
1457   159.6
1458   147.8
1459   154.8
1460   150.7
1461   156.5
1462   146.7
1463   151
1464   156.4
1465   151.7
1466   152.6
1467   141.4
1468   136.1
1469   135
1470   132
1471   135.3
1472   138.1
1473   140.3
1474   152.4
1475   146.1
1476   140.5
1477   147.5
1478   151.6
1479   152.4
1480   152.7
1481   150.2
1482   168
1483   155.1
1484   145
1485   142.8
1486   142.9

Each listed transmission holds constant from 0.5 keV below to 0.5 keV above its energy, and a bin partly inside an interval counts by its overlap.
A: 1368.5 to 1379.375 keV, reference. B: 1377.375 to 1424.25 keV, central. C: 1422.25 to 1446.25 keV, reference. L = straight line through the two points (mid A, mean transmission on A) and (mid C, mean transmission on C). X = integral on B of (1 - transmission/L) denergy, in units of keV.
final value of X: 4.05 keV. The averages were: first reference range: 258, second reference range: 180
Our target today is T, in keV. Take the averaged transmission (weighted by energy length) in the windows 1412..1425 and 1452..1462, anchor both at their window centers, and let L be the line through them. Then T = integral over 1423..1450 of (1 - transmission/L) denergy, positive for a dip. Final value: 1.37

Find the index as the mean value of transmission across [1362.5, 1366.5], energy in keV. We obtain 264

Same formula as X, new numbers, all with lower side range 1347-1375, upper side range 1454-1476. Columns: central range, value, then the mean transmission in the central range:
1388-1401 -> 1.86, 190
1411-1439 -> -0.86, 196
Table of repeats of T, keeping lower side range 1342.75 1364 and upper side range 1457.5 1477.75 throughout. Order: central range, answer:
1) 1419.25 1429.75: -1.0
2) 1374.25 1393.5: -0.5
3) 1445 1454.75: 0.8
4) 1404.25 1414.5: 0.2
